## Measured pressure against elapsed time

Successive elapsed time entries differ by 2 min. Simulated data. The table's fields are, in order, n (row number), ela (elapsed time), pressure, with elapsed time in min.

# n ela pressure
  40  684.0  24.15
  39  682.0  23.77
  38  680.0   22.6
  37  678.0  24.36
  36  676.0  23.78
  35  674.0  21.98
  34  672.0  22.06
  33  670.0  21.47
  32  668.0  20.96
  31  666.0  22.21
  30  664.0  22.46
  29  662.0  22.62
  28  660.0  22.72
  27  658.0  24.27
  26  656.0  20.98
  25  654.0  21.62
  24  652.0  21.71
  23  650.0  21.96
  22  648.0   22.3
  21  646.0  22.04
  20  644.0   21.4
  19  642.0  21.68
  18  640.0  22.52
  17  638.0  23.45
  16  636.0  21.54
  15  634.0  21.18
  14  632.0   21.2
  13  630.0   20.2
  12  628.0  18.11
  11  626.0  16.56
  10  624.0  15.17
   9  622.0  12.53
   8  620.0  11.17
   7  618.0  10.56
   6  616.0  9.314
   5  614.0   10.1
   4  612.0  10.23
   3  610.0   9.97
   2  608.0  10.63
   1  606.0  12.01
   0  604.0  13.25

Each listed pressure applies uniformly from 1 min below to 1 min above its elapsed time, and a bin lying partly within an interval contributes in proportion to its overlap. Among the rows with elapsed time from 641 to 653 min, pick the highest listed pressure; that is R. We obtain 22.3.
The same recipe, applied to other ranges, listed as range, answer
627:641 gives 23.45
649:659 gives 24.27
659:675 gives 22.72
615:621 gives 11.17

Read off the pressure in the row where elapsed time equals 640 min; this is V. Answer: 22.52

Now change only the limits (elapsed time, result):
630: 20.2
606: 12.01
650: 21.96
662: 22.62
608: 10.63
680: 22.6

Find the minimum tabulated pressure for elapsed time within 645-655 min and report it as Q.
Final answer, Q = 21.62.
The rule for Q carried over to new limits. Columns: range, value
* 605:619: 9.314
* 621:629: 12.53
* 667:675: 20.96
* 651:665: 20.98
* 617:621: 10.56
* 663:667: 22.21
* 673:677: 21.98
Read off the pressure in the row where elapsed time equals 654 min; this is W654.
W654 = 21.62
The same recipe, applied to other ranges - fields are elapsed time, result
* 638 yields 23.45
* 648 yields 22.3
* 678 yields 24.36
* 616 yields 9.314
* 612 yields 10.23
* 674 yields 21.98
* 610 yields 9.97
